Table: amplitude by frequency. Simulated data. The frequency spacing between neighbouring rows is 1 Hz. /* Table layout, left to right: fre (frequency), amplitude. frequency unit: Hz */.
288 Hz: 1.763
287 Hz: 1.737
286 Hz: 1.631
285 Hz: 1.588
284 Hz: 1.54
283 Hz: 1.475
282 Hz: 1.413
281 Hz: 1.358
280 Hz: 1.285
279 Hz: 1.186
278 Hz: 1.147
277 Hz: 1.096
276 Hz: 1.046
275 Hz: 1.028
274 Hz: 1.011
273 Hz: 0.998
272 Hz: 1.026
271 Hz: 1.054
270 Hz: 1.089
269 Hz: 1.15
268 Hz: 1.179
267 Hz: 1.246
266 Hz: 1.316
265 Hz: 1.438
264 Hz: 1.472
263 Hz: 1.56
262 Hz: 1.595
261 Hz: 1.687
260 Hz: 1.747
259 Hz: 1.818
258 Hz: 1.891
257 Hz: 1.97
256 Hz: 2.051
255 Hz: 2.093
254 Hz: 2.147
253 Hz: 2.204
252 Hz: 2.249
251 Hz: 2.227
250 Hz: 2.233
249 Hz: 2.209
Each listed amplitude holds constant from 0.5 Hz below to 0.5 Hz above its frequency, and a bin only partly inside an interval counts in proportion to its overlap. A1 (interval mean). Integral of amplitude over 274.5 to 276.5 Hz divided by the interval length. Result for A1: 1.04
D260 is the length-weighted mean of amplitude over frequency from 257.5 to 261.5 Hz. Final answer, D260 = 1.79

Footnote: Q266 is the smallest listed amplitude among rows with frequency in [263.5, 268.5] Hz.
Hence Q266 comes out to 1.179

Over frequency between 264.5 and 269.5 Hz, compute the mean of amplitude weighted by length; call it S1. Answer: 1.27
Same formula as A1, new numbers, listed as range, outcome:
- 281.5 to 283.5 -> 1.44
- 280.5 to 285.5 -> 1.47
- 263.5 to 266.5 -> 1.41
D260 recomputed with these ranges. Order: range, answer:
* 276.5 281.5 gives 1.21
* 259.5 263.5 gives 1.65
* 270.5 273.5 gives 1.03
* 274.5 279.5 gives 1.1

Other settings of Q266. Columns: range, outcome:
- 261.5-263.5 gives 1.56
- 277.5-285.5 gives 1.147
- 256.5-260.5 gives 1.747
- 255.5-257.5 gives 1.97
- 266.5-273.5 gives 0.998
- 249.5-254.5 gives 2.147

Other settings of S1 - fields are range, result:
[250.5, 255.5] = 2.18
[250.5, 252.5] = 2.24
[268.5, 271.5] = 1.1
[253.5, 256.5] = 2.1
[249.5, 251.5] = 2.23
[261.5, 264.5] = 1.54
